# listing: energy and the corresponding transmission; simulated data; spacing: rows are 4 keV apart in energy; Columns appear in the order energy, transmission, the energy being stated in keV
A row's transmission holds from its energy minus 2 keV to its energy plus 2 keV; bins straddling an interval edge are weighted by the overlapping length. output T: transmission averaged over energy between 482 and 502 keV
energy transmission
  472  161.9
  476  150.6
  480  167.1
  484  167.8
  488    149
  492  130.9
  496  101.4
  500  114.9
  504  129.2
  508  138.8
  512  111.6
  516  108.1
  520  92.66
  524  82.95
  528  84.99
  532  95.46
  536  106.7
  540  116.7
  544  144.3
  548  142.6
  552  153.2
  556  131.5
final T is 133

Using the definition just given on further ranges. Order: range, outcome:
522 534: 87.8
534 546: 123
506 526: 107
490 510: 123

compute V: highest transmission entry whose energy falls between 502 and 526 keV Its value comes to 138.8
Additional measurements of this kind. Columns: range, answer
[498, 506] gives 129.2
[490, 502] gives 130.9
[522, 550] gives 144.3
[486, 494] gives 149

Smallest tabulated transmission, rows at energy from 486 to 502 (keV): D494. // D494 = 101.4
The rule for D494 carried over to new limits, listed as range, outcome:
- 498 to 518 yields 108.1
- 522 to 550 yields 82.95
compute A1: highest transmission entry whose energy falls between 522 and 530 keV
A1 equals 84.99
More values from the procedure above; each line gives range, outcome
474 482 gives 167.1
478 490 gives 167.8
